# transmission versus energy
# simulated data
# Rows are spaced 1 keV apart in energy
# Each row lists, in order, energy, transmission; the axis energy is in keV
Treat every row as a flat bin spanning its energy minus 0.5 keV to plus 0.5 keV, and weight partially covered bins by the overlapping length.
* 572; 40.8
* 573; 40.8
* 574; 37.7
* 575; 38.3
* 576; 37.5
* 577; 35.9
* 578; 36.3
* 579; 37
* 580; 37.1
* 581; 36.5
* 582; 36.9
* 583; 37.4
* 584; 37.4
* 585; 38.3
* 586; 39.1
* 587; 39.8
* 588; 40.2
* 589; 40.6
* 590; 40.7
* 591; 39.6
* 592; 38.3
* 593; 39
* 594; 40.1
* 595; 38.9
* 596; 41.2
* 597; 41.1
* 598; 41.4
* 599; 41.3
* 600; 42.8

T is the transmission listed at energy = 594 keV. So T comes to 40.1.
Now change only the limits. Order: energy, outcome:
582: 36.9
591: 39.6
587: 39.8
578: 36.3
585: 38.3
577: 35.9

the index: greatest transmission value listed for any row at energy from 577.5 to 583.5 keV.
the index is 37.4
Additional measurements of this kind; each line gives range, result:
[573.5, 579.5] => 38.3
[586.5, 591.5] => 40.7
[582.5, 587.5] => 39.8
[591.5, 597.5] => 41.2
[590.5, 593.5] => 39.6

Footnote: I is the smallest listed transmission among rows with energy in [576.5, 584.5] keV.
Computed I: 35.9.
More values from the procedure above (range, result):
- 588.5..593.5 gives 38.3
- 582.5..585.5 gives 37.4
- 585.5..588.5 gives 39.1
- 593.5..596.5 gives 38.9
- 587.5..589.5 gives 40.2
